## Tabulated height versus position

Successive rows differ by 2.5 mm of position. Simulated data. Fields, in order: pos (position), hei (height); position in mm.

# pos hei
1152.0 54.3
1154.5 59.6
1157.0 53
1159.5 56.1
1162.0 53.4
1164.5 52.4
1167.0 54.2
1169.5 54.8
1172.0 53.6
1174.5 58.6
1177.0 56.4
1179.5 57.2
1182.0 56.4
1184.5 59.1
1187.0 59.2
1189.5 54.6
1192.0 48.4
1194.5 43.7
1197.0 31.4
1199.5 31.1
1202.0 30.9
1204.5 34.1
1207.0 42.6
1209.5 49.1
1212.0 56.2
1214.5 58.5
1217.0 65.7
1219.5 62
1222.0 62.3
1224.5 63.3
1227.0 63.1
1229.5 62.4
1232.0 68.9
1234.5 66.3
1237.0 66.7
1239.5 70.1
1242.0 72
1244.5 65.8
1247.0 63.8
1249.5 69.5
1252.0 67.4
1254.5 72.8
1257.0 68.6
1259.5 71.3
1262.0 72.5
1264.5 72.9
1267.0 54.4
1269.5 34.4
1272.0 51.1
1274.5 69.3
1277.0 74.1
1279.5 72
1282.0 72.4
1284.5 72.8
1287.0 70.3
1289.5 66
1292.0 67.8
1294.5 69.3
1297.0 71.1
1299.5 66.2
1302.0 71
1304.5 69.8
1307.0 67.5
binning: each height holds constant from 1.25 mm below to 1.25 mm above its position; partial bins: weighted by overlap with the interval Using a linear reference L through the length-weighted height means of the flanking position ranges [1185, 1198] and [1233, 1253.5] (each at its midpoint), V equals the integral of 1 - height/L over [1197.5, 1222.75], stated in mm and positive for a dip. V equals 3.4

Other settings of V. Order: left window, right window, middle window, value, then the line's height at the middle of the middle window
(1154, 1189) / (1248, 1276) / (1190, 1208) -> 6.2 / 58.4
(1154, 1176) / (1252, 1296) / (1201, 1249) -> 1.7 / 61.4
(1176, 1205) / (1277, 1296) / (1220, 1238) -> -2.6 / 56.4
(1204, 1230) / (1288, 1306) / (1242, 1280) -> -1.3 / 63.4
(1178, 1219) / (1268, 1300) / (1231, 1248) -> -3.2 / 57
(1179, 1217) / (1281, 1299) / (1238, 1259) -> -3.1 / 59.9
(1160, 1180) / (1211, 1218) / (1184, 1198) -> 2.0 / 57.4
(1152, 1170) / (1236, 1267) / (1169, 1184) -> 0.2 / 57.2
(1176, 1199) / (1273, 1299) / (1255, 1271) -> 0.7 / 65.7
